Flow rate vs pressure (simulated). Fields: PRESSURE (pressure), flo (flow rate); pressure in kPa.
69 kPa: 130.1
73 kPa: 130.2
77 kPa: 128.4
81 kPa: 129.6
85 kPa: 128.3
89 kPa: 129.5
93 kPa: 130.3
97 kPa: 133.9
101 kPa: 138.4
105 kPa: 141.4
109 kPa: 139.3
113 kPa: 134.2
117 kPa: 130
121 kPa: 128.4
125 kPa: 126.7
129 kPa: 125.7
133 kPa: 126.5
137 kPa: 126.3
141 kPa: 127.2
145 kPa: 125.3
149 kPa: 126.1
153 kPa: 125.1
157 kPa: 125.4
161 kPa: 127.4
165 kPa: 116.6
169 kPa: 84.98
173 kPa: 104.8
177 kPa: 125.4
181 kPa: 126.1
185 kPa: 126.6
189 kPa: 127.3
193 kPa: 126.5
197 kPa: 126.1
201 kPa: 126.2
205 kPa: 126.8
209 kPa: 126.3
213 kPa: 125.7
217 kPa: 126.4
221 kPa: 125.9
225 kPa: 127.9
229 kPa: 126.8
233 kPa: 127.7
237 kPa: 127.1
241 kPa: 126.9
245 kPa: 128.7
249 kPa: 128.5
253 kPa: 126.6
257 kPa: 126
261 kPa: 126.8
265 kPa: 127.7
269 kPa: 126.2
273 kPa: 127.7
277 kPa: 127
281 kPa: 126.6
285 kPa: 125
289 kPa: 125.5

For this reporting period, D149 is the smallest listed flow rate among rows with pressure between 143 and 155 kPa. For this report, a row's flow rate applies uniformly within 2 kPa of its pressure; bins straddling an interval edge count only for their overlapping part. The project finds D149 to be 125.1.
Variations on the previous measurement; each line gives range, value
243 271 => 126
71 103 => 128.3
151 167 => 116.6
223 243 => 126.8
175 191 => 125.4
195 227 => 125.7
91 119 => 130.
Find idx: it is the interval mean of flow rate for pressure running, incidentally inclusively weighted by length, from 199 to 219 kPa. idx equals 126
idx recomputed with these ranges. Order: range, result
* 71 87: 129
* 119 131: 127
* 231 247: 128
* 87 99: 131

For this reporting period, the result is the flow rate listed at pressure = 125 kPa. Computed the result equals 126.7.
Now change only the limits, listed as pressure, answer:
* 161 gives 127.4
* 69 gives 130.1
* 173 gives 104.8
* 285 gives 125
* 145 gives 125.3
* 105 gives 141.4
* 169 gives 84.98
